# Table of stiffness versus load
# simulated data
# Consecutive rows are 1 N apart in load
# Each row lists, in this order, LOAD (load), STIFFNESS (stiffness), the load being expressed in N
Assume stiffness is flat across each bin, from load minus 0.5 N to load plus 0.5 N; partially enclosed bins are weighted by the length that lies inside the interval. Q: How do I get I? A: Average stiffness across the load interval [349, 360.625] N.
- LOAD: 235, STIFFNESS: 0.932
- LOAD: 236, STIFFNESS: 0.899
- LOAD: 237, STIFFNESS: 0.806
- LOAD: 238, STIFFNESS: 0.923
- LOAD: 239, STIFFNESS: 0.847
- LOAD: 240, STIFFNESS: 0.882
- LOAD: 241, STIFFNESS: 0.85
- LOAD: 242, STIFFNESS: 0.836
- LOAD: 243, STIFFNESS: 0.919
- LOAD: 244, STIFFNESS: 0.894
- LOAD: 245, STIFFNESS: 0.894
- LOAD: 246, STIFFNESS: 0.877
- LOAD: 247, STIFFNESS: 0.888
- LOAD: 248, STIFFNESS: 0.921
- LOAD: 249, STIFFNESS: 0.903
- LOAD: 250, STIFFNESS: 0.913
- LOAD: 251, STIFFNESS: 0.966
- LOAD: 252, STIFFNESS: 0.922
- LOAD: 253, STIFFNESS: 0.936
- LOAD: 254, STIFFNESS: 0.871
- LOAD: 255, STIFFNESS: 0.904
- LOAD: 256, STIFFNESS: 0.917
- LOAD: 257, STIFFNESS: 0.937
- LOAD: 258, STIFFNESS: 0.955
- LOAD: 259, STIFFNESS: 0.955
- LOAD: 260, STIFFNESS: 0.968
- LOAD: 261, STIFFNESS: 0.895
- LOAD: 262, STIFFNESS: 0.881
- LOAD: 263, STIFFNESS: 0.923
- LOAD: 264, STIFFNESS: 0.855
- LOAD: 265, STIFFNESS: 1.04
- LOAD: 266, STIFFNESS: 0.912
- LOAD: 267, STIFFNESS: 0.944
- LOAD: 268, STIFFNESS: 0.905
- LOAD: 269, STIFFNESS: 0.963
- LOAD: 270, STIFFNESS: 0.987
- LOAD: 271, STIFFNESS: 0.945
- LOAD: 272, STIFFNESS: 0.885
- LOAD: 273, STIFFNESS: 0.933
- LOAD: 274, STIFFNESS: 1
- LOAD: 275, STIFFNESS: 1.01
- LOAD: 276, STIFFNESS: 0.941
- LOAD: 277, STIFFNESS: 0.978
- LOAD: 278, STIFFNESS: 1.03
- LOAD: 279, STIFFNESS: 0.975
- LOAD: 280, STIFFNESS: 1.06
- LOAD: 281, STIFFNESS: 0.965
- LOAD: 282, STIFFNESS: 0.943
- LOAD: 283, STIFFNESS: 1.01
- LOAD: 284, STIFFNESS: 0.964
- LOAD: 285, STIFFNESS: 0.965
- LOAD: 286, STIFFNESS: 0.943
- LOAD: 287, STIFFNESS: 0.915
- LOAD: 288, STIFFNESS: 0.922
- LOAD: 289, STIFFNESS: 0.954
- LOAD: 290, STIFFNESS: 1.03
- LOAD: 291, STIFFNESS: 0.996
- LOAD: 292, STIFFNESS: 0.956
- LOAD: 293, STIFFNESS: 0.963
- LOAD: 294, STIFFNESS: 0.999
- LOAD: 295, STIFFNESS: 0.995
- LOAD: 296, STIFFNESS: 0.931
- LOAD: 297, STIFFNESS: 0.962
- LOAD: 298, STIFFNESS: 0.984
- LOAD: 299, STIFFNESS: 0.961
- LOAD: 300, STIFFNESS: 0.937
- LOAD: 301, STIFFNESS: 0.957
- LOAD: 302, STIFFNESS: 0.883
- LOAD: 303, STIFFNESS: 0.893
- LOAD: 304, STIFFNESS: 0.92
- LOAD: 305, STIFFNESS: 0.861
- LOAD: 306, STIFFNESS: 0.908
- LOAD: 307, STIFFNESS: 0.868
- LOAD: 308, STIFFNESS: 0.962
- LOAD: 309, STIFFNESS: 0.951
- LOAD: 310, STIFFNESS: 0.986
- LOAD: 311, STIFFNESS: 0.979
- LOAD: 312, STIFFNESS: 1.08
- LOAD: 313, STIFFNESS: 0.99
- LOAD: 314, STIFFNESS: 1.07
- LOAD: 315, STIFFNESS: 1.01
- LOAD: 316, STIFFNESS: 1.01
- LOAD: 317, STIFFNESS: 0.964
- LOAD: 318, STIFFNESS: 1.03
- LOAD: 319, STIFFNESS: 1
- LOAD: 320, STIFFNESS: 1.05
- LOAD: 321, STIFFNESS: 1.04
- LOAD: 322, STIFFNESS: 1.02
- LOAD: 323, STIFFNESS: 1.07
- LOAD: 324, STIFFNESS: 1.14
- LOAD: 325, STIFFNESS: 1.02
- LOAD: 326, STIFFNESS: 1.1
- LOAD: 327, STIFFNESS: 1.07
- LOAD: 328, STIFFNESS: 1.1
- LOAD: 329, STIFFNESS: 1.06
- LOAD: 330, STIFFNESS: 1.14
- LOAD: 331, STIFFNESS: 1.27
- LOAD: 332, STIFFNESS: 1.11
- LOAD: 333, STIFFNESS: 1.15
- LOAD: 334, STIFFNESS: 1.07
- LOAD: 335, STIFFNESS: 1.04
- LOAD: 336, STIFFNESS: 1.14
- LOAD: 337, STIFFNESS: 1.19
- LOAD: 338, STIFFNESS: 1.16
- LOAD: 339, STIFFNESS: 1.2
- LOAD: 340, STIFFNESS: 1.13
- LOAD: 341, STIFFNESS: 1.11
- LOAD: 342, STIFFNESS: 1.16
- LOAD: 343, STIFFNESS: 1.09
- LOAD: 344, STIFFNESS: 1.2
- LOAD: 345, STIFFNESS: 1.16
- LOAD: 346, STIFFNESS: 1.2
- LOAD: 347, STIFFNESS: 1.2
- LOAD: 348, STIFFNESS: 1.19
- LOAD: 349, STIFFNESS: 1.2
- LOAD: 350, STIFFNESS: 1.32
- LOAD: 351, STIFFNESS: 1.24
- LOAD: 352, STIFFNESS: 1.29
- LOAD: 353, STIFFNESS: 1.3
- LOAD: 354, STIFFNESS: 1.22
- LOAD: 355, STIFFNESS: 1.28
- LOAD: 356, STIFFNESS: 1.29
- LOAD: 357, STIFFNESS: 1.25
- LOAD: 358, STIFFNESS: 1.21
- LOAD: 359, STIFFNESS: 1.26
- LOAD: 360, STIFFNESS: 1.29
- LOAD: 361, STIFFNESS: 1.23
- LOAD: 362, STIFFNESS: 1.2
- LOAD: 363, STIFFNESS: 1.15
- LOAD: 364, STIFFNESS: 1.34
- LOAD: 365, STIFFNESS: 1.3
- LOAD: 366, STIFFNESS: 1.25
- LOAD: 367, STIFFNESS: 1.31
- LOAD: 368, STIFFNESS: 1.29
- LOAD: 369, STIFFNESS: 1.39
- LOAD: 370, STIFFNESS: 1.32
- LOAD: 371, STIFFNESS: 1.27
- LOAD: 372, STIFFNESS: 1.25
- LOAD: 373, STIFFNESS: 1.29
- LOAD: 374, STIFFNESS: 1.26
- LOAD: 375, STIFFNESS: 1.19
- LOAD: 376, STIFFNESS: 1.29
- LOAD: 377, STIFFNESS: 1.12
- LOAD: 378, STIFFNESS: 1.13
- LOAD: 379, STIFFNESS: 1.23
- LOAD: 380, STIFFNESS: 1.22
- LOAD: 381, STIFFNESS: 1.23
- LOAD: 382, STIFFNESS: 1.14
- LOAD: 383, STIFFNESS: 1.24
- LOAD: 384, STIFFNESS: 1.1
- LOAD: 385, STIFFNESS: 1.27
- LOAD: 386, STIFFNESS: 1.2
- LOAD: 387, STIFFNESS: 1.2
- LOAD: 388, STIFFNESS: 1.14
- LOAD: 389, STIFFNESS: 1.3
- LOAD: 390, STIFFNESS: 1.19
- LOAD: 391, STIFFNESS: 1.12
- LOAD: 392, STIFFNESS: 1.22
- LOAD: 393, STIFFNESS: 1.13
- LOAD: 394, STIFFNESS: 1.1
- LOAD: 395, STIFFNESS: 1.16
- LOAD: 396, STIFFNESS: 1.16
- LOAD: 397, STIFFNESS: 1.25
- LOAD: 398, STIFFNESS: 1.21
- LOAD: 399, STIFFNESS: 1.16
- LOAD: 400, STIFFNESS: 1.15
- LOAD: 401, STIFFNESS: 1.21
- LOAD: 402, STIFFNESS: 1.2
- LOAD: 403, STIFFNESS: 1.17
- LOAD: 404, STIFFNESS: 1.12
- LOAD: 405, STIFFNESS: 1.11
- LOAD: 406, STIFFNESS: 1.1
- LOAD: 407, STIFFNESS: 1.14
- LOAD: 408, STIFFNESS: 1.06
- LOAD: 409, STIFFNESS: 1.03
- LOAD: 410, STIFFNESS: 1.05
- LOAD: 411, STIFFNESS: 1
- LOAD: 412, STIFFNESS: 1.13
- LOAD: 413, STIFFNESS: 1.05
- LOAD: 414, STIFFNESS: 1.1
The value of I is 1.26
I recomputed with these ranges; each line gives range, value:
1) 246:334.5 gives 0.977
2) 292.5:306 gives 0.941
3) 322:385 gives 1.2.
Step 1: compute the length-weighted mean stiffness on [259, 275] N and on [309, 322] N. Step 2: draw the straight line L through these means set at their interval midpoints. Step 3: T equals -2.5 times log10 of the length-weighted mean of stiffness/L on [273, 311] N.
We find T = 0.02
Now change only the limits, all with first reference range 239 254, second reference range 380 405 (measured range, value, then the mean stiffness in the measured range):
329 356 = -0.09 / 1.18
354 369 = -0.13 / 1.26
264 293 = -0.01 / 0.965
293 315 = 0.06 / 0.957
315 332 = -0.02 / 1.07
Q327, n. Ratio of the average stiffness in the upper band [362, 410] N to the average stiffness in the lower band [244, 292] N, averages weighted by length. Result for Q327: 1.3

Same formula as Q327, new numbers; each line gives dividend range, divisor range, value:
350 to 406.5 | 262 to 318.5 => 1.27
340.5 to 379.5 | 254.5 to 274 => 1.33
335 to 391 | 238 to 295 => 1.30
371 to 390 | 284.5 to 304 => 1.27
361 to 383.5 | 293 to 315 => 1.30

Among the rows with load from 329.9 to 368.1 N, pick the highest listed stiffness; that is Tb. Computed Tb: 1.34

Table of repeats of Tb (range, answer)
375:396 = 1.3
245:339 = 1.27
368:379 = 1.39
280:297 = 1.06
